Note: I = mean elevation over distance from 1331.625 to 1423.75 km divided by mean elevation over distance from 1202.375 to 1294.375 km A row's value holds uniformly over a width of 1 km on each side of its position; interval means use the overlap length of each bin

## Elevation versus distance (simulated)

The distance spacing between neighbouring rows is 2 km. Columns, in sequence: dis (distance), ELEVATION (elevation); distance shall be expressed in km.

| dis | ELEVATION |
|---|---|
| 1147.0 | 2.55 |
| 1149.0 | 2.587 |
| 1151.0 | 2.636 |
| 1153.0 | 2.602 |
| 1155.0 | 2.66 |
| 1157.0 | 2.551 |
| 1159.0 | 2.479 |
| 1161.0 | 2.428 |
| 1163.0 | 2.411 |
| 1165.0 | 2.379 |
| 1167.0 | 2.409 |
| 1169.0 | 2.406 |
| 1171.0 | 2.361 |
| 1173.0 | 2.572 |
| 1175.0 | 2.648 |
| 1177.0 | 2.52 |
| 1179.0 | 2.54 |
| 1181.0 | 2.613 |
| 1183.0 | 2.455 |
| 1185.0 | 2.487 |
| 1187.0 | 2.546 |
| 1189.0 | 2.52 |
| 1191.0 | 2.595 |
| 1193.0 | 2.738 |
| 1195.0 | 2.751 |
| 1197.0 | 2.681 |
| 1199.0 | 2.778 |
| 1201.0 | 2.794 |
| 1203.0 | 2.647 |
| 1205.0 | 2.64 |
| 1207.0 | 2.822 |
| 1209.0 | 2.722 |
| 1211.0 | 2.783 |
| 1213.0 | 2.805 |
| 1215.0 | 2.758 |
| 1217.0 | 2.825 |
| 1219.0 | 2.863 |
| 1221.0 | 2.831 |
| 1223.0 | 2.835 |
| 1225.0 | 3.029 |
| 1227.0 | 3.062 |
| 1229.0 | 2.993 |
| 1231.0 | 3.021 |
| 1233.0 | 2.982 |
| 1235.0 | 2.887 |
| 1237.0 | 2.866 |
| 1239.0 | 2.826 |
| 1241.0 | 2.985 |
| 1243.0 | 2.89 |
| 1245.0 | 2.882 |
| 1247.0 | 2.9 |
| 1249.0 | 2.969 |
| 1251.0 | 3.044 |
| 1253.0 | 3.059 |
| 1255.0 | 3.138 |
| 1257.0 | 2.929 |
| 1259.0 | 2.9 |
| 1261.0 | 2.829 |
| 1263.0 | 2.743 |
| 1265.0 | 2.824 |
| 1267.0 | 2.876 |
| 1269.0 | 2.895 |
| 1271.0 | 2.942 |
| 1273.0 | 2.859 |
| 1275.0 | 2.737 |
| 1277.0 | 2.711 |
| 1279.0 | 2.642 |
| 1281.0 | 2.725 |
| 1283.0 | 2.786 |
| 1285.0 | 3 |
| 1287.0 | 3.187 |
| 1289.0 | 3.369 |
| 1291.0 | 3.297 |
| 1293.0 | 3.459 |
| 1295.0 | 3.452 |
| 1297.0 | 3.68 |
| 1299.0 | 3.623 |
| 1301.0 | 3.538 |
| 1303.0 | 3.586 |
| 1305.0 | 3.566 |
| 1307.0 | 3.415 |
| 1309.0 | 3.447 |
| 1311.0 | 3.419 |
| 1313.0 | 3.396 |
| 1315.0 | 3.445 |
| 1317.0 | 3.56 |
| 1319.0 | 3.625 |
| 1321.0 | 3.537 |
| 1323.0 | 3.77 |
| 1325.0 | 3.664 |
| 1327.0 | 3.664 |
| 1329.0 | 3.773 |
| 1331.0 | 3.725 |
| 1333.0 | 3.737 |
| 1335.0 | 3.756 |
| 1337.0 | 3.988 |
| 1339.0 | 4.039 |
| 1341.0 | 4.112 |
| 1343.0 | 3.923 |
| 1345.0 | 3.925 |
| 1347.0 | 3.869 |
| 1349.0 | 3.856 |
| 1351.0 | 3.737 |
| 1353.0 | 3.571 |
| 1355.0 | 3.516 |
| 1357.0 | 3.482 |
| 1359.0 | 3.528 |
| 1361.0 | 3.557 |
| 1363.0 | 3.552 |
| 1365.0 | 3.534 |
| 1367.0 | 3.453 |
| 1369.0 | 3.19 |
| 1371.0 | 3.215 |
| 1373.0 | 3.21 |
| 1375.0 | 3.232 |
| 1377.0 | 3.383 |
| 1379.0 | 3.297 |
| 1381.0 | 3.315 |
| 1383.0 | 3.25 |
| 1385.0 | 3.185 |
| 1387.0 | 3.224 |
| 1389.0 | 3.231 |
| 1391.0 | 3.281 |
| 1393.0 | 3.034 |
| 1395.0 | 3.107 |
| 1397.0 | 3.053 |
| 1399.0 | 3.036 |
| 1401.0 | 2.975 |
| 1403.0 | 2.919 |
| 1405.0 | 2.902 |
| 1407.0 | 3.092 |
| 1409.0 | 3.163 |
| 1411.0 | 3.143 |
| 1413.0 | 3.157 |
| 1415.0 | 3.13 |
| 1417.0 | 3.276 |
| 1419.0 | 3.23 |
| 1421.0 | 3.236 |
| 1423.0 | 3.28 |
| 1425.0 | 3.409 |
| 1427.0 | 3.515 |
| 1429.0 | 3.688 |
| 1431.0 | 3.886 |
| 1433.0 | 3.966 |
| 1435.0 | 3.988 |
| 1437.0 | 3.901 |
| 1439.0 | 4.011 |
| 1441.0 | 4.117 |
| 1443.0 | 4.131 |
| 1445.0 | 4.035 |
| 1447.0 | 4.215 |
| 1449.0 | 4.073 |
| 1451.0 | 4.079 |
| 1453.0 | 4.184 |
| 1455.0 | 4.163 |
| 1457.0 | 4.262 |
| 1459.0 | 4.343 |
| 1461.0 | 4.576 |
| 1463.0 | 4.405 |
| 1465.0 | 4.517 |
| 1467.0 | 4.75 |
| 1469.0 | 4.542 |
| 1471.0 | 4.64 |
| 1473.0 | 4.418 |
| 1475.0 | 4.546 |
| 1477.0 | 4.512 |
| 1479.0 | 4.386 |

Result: 1.16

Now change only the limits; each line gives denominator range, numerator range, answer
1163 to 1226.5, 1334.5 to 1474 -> 1.38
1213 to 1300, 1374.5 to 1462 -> 1.19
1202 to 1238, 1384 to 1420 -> 1.09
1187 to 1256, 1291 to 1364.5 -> 1.28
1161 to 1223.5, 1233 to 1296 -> 1.12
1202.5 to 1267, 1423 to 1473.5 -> 1.43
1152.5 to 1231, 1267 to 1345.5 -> 1.29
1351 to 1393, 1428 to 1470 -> 1.24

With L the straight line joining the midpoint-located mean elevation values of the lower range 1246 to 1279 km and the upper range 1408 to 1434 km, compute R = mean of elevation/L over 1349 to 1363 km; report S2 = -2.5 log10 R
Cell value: -0.13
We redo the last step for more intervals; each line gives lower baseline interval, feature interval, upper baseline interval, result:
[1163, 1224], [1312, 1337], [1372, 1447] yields -0.18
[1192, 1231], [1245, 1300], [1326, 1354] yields 0.10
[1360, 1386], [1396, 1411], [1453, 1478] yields 0.22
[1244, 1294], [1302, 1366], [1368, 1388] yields -0.17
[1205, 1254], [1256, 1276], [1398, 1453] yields 0.06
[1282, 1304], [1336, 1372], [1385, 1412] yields -0.15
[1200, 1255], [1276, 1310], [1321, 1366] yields 0.03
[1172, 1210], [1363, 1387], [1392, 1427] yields -0.08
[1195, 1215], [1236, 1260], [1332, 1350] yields 0.06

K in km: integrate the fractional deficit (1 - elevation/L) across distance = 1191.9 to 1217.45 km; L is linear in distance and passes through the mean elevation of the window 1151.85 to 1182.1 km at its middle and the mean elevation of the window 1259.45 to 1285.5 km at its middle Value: -1.29 km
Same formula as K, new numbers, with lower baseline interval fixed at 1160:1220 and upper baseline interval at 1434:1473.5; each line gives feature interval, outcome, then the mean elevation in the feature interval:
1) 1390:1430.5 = 8.17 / 3.19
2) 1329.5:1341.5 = -1.20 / 3.88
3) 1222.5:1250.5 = -0.34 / 2.94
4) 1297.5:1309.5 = -0.77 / 3.54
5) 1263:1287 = 2.42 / 2.83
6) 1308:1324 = -0.56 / 3.52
